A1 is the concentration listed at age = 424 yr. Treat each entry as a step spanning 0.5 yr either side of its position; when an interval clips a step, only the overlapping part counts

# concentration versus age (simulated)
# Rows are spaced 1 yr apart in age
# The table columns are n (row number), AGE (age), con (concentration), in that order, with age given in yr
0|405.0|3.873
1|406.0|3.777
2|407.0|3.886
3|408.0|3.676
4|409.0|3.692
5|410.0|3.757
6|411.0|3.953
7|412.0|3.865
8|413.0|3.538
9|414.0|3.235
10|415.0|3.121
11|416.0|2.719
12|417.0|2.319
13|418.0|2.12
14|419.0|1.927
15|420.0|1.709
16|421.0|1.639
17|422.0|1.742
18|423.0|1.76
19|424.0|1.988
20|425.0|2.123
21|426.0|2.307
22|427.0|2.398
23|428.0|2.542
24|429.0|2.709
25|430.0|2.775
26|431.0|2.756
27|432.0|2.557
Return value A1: 1.988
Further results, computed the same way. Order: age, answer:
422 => 1.742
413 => 3.538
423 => 1.76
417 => 2.319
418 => 2.12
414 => 3.235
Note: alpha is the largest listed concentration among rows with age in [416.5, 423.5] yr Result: 2.319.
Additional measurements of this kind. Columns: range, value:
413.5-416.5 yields 3.235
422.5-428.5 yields 2.542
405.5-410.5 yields 3.886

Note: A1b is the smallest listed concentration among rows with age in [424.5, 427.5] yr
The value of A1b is 2.123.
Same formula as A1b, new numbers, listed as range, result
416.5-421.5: 1.639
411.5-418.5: 2.12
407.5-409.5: 3.676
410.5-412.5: 3.865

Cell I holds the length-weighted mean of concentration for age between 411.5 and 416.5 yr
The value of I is 3.3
